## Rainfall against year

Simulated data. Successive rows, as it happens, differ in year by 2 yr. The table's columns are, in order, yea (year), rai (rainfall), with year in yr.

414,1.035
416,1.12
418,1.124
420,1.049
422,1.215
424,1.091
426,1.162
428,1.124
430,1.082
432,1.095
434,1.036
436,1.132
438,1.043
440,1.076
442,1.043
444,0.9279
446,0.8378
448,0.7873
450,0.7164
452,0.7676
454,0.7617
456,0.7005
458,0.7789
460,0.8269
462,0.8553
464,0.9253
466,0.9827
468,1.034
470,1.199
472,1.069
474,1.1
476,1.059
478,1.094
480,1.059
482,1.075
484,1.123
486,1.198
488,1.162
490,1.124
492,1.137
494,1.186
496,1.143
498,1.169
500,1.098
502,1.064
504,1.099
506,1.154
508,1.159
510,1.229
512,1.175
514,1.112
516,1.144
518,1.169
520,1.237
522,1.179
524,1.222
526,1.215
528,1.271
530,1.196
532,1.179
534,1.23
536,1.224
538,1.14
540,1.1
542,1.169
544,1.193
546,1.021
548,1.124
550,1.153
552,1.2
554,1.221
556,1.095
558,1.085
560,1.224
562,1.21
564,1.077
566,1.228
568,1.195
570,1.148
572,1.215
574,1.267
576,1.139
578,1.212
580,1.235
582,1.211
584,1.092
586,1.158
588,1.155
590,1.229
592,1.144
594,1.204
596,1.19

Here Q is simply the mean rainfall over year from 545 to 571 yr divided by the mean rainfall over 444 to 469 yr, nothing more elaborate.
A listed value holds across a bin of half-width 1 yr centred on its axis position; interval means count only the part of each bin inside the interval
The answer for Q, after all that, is 1.38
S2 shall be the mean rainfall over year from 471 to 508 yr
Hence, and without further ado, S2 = 1.12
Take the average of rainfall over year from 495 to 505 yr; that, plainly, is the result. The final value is 1.11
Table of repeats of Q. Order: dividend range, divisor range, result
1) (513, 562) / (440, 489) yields 1.22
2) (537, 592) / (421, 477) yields 1.19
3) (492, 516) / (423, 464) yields 1.21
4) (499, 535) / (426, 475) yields 1.22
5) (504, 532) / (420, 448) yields 1.12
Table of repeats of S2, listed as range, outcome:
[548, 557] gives 1.16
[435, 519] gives 1.04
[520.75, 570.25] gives 1.17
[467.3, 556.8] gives 1.15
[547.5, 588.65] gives 1.17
